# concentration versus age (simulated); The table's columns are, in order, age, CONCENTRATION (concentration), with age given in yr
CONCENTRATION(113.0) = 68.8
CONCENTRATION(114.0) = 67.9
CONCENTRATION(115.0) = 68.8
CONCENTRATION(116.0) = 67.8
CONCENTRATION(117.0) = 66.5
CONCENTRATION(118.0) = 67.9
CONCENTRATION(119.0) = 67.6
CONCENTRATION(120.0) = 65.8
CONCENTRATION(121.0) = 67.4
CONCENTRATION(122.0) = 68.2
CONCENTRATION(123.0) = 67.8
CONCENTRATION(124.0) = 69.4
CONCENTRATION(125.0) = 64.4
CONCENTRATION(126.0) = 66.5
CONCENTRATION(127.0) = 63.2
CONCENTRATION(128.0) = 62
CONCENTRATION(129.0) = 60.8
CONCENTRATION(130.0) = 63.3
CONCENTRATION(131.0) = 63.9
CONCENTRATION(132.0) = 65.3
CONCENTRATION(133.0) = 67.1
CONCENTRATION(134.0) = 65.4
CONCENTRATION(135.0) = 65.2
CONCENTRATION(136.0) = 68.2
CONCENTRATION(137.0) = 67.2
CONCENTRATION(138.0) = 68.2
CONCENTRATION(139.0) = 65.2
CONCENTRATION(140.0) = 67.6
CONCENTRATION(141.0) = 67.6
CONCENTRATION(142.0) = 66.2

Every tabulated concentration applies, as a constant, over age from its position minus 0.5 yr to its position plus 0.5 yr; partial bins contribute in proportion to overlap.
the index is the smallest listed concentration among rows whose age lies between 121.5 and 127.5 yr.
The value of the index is 63.2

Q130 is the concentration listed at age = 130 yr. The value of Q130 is 63.3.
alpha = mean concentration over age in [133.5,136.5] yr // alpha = 66.3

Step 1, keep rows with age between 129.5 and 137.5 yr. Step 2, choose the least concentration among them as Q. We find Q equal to 63.3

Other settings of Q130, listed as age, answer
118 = 67.9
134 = 65.4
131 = 63.9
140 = 67.6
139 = 65.2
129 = 60.8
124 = 69.4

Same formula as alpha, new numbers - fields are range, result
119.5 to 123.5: 67.3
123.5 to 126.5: 66.8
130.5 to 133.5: 65.4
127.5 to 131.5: 62.5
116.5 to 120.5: 66.9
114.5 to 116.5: 68.3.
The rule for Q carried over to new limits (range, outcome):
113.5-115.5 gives 67.9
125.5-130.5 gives 60.8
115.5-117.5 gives 66.5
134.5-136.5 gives 65.2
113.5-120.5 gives 65.8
